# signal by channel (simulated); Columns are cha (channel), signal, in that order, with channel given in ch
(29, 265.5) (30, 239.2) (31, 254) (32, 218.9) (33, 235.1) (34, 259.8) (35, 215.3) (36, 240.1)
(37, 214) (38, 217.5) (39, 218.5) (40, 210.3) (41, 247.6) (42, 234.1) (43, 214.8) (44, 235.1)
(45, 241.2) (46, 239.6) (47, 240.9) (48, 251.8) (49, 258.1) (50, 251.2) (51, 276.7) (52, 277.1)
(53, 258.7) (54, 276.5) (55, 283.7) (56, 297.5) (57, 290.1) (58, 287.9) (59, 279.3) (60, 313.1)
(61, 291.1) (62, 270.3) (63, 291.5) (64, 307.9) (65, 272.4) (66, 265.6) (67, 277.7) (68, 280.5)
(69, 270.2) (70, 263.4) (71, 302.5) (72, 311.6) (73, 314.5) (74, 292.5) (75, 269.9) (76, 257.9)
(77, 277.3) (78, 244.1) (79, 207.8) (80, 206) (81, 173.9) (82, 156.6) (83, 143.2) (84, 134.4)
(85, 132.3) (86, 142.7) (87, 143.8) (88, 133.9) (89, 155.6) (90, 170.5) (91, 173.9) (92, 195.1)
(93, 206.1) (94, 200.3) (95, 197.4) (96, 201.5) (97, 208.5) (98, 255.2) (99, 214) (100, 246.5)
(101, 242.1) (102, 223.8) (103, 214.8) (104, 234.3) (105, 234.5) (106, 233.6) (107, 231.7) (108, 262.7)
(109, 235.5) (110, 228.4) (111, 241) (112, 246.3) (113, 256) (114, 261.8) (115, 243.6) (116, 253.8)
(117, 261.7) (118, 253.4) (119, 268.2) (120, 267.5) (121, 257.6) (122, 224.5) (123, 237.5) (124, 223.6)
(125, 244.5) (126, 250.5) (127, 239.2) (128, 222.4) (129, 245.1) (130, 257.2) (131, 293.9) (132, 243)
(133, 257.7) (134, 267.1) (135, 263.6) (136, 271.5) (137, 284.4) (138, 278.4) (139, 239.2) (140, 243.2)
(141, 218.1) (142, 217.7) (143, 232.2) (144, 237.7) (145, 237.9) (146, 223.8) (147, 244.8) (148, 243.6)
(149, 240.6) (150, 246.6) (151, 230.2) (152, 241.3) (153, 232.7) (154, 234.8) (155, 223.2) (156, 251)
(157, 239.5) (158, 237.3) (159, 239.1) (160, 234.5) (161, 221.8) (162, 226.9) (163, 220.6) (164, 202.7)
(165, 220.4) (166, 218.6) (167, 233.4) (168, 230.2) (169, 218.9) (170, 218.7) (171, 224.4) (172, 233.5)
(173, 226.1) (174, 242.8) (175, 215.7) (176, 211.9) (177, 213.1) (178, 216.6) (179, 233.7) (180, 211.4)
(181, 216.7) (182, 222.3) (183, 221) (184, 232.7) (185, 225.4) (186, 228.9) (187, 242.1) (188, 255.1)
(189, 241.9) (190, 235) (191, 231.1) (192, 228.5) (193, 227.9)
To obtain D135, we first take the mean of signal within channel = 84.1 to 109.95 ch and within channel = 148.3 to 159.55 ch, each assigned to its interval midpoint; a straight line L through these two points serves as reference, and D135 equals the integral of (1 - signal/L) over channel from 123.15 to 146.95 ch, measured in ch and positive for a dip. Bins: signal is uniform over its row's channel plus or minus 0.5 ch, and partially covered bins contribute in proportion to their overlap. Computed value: -2.22 ch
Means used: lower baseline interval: 203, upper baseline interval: 238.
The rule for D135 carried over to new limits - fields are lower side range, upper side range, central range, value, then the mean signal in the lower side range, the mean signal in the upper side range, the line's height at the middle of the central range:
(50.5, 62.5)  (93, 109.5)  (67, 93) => 4.10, 284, 227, 254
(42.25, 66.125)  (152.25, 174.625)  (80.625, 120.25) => 6.24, 269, 229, 252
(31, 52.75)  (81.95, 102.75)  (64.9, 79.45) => -4.73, 239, 186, 207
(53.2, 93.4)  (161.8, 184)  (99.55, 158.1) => -3.77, 239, 222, 230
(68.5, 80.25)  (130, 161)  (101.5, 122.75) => 0.98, 269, 245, 256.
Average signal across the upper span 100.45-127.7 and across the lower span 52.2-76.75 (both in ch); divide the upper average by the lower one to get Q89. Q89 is 0.86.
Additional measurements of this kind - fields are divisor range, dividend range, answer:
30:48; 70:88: 0.93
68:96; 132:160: 1.15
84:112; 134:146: 1.20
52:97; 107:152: 1.04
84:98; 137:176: 1.33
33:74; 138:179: 0.87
